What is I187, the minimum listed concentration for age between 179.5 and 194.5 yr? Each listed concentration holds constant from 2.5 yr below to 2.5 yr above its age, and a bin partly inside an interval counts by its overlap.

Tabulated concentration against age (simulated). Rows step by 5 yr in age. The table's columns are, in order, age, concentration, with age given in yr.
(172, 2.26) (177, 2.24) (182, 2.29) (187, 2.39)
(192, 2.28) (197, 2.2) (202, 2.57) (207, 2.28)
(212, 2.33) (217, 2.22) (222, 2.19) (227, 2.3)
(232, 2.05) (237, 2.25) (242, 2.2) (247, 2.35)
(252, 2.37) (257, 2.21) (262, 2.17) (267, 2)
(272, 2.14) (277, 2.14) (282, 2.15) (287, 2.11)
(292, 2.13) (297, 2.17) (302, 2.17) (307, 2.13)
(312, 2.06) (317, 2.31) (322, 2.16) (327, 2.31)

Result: 2.28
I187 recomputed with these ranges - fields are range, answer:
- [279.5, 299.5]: 2.11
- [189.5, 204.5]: 2.2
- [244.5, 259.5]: 2.21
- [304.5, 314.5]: 2.06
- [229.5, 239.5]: 2.05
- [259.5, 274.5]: 2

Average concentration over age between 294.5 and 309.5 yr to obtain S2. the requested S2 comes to 2.16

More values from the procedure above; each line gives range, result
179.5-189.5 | 2.34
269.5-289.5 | 2.14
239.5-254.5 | 2.31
